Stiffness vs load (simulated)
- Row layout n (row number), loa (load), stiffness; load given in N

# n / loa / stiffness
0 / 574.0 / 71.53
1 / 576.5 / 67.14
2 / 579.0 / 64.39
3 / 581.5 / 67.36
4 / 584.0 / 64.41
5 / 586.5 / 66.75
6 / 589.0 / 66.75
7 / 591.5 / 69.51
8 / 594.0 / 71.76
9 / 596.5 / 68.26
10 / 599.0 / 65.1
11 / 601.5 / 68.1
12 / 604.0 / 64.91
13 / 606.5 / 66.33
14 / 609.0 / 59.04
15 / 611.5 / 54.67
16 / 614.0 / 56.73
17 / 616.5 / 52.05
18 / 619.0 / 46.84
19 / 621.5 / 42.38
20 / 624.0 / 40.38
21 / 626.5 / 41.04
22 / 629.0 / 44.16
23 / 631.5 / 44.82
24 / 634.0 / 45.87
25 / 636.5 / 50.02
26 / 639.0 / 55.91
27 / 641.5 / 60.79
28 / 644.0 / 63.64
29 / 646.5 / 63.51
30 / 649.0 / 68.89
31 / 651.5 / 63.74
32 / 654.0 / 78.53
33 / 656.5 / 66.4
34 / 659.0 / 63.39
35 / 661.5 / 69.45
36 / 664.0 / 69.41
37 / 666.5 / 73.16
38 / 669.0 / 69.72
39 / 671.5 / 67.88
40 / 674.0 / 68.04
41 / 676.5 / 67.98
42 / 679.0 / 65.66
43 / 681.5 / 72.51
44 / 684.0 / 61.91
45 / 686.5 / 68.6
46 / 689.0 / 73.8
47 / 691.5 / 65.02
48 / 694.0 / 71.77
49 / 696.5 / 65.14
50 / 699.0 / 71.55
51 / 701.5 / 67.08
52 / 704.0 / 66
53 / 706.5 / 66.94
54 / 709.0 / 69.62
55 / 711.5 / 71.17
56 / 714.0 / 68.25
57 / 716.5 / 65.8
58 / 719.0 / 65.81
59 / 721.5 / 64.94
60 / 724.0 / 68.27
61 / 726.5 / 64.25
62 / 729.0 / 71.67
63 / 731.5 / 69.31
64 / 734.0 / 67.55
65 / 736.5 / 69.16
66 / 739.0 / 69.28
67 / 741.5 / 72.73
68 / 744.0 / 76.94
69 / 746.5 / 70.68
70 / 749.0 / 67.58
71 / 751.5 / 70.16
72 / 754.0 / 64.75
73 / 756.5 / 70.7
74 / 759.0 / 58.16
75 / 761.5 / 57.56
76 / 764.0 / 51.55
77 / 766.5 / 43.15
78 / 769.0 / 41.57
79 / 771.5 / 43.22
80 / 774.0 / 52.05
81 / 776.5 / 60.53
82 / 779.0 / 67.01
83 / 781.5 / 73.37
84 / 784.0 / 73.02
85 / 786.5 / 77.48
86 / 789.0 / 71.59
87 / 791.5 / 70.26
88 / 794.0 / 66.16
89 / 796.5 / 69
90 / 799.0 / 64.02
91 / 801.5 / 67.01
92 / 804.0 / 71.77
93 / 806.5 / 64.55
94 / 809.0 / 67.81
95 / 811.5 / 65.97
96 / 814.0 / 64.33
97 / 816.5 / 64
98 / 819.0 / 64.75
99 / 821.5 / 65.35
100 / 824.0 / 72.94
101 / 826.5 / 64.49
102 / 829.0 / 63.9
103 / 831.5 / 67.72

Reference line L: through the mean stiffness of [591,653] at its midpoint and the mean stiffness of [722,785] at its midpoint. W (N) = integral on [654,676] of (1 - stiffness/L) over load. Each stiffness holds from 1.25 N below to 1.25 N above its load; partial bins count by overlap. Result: -3.61 N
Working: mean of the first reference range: 57.1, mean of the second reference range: 63.7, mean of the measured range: 69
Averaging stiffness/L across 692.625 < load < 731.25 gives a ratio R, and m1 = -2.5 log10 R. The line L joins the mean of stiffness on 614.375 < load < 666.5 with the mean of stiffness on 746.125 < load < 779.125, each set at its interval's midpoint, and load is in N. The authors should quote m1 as -0.18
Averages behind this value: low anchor 57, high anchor 57.9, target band 67.9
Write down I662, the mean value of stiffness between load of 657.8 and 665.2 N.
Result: 67.4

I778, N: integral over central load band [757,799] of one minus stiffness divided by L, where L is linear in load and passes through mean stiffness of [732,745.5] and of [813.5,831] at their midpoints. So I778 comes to 4.44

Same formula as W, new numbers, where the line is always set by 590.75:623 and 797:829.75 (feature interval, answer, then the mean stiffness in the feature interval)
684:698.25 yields -1.29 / 68.3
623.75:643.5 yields 3.92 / 48.9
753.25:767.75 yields 1.64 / 57.4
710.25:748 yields -3.10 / 69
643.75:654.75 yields -1.10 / 67.5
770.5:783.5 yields 0.98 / 60.3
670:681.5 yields -1.07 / 68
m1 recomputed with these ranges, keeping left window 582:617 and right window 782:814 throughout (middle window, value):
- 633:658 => 0.059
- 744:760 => -0.001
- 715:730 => 0.007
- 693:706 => -0.025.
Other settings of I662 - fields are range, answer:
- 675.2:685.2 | 67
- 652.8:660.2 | 69.4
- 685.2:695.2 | 69.7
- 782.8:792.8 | 73.1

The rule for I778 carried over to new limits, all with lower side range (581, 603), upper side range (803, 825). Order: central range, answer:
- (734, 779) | 3.6 N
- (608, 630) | 6.2 N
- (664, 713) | -1.1 N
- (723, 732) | -0.2 N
